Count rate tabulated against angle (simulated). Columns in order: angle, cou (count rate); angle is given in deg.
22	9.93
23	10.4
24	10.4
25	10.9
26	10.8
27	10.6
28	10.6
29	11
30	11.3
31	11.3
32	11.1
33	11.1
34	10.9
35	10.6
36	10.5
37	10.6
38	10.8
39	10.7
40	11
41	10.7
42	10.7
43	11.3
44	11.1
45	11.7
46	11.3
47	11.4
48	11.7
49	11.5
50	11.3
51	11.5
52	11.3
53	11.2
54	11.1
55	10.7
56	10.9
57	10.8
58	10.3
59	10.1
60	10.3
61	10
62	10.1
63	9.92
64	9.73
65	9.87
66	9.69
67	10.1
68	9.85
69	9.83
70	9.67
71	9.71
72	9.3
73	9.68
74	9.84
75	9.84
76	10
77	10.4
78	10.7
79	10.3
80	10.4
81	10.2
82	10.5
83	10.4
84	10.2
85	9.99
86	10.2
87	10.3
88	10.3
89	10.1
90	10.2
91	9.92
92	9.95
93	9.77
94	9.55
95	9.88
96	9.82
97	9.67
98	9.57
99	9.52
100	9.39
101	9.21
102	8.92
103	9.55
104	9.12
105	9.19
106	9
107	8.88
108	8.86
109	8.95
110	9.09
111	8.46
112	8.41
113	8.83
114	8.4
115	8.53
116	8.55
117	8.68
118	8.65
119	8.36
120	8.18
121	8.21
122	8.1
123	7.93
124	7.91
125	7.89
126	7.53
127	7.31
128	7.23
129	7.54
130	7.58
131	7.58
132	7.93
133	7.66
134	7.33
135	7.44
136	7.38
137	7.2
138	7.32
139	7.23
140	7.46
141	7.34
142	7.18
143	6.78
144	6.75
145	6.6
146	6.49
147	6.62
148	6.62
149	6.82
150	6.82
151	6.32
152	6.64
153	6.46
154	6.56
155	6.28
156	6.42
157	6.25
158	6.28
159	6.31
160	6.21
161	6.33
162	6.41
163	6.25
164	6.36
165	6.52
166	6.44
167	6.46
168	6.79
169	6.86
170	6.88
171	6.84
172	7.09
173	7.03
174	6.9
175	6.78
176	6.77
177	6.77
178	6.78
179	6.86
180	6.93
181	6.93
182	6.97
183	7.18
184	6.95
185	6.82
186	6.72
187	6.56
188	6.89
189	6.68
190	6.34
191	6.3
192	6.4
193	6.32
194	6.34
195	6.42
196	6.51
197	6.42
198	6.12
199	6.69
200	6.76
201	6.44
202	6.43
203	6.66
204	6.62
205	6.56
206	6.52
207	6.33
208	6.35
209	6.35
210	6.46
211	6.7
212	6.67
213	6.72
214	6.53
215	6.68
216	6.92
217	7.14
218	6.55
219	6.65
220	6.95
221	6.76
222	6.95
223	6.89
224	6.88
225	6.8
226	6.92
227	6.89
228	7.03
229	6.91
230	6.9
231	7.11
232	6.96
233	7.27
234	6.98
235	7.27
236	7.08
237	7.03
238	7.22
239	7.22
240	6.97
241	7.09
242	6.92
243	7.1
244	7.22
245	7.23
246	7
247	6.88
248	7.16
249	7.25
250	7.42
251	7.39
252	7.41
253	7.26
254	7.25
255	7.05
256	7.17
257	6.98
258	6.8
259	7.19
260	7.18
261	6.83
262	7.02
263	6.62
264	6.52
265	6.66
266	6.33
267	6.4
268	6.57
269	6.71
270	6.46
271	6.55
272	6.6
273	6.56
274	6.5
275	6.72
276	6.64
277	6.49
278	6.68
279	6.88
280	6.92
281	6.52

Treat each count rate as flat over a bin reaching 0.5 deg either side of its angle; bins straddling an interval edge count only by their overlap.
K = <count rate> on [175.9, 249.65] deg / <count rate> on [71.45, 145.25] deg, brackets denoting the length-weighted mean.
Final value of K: 0.8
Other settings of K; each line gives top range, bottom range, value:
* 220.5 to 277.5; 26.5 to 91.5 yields 0.66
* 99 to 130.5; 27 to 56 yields 0.77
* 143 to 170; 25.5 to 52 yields 0.59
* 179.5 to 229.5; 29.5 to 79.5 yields 0.63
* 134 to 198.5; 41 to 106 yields 0.66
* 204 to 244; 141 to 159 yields 1.04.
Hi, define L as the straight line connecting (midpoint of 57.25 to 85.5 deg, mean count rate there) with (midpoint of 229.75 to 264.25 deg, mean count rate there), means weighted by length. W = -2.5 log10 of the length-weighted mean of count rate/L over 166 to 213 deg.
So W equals 0.21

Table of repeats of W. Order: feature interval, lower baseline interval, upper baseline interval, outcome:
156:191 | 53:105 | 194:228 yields 0.14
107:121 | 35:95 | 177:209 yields 0.04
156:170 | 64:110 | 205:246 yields 0.26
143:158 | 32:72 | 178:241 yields 0.25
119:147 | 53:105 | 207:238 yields 0.18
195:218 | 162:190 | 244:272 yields 0.04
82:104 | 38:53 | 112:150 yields -0.07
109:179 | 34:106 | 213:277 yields 0.22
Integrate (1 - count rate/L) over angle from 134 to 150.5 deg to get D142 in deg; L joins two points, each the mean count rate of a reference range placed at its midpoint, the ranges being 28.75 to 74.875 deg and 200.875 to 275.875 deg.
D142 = 3.4 deg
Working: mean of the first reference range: 10.6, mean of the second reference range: 6.86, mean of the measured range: 7.01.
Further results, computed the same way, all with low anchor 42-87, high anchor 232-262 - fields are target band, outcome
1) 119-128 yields 1.4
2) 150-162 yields 3.3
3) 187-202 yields 3.0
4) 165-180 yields 3.0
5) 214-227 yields 1.3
